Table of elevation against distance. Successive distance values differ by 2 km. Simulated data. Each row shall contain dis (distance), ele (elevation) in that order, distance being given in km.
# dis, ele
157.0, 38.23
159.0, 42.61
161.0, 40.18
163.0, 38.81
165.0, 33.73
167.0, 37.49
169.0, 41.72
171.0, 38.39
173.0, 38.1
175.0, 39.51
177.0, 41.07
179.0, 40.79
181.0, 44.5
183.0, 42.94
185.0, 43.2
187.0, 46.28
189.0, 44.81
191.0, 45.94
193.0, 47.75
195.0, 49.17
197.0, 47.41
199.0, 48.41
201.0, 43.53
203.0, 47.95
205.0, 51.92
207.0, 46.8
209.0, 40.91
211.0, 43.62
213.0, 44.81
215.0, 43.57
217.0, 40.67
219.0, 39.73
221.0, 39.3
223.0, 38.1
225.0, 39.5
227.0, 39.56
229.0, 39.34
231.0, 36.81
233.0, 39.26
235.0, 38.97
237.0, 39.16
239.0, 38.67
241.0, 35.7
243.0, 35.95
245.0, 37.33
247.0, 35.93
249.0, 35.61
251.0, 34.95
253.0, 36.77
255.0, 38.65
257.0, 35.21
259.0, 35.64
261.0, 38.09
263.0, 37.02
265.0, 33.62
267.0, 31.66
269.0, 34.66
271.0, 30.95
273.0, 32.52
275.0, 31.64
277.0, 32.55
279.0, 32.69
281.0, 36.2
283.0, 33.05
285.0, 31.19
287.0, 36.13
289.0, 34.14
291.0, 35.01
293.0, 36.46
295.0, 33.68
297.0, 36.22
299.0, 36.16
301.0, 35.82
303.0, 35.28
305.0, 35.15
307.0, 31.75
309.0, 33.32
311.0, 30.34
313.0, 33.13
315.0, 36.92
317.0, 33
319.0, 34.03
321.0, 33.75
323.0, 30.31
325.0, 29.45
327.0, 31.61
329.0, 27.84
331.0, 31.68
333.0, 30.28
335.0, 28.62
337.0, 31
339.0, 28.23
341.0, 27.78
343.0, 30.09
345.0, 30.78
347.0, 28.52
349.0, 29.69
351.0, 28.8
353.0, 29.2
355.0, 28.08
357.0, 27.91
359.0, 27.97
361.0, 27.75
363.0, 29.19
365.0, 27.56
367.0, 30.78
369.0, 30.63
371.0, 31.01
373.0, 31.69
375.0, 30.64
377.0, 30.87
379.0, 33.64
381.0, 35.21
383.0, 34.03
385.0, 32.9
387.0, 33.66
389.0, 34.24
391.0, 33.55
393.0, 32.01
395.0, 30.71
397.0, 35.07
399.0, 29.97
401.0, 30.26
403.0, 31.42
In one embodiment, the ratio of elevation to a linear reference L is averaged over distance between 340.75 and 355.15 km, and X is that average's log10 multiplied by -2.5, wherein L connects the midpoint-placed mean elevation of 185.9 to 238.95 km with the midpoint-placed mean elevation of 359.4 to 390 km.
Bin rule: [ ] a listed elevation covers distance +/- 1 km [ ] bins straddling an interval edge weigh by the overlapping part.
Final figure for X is 0.145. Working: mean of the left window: 43.1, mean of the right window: 31.5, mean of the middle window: 29.2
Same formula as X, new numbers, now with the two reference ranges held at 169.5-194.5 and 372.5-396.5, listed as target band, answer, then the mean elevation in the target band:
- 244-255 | 0.09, 36.3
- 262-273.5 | 0.16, 33.4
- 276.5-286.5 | 0.14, 33.3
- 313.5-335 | 0.13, 31.8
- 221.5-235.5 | 0.05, 38.8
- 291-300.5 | 0.05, 35.6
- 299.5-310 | 0.07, 34.4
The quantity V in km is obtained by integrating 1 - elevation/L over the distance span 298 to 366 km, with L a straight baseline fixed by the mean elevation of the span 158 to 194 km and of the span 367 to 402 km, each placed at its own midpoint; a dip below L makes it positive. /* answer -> 7.4 km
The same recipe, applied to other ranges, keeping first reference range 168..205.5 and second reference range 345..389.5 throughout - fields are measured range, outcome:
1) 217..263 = 2.92 km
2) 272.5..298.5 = 1.94 km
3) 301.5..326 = 1.11 km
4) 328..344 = 1.71 km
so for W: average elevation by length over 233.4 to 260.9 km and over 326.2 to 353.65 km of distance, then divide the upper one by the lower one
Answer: 0.8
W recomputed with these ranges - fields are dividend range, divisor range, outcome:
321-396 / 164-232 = 0.72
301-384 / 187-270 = 0.77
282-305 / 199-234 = 0.82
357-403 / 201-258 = 0.79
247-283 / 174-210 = 0.77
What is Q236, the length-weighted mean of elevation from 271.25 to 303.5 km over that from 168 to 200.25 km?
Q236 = 0.78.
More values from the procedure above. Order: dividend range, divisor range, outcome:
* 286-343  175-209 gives 0.72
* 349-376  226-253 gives 0.78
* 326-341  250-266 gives 0.82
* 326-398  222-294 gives 0.86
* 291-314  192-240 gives 0.80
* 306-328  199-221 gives 0.73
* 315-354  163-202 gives 0.71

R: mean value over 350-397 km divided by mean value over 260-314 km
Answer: 0.91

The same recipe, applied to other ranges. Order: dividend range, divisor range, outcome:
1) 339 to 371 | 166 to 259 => 0.71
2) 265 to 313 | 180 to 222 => 0.75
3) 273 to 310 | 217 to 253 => 0.90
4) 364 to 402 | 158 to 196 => 0.76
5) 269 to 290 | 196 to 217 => 0.73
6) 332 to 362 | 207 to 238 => 0.72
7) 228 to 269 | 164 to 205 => 0.85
